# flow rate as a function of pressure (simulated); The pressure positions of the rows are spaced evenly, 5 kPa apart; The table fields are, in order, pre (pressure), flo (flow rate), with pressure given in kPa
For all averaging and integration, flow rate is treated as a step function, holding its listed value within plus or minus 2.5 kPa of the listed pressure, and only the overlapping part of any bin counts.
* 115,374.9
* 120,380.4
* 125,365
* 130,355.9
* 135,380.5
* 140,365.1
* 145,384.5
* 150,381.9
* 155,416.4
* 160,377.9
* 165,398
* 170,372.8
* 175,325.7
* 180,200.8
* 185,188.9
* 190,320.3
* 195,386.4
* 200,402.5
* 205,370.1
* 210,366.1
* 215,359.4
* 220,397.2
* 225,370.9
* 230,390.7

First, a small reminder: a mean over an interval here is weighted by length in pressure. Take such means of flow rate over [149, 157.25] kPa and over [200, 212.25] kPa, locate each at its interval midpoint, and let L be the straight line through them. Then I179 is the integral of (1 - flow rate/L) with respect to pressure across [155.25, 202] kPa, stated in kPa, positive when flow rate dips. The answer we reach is 6.7 kPa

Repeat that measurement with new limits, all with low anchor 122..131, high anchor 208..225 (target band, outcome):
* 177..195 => 5.4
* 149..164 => -1.1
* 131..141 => -0.2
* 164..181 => 1.8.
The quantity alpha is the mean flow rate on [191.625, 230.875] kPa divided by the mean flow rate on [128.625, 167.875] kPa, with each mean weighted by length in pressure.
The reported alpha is 1.0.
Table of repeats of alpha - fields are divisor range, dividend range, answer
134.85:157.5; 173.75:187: 0.60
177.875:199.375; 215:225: 1.33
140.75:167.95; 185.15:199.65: 0.86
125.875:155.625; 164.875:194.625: 0.79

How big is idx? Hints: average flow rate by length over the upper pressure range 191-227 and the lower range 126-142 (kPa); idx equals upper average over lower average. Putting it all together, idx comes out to 1.0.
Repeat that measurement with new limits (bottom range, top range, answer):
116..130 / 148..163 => 1.06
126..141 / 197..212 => 1.04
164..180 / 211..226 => 1.11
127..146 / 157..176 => 1.01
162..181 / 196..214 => 1.13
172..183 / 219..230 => 1.45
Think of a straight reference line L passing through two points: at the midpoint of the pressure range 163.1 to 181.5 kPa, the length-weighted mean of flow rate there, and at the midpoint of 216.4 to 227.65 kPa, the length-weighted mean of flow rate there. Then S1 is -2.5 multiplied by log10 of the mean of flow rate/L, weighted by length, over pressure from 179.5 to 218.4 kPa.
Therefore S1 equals 0.08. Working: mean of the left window 329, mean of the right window 382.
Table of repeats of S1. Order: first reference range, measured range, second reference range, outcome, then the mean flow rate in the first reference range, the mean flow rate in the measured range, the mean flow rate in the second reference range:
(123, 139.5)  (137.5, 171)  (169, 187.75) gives -0.22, 367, 386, 265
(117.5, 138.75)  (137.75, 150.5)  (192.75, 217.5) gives -0.01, 370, 377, 377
